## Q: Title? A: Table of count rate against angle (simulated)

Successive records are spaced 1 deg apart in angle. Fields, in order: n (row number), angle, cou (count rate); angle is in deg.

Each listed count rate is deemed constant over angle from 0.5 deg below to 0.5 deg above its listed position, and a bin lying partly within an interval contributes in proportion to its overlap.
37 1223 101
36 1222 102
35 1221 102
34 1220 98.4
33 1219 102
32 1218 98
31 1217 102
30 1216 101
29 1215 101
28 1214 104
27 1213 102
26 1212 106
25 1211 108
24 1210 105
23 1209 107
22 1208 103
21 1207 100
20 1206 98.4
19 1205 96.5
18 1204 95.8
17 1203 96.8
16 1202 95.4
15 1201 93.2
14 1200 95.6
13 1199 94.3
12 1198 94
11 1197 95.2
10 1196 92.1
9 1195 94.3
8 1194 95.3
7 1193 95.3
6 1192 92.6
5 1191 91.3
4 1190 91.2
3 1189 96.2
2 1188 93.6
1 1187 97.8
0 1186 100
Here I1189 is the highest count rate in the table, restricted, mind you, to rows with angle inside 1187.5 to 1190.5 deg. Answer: 96.2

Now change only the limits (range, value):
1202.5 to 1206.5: 98.4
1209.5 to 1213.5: 108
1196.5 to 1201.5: 95.6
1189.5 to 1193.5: 95.3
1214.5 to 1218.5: 102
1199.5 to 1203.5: 96.8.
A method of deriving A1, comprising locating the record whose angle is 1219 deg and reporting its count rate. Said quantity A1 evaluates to 102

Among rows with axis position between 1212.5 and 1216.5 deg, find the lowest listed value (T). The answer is 101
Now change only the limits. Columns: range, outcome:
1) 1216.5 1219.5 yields 98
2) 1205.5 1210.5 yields 98.4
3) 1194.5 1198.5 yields 92.1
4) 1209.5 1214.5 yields 102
